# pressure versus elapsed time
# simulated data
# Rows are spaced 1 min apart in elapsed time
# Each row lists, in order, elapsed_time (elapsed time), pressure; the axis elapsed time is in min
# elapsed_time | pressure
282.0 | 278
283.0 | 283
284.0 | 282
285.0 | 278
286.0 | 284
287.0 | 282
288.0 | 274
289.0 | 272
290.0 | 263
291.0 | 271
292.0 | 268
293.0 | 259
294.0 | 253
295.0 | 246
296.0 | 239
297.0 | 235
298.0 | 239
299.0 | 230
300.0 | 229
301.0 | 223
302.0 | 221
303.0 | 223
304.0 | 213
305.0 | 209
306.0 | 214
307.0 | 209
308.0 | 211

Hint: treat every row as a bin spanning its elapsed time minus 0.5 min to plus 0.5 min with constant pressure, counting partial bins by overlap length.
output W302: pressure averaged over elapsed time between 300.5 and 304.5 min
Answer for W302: 220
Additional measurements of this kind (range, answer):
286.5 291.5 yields 272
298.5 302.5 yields 226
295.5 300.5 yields 234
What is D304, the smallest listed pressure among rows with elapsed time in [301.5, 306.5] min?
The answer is 209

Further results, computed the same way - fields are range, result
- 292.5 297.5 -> 235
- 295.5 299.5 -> 230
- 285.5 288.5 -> 274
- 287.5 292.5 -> 263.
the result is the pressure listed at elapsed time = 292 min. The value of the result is 268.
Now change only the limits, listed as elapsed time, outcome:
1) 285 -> 278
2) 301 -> 223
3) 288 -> 274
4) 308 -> 211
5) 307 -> 209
